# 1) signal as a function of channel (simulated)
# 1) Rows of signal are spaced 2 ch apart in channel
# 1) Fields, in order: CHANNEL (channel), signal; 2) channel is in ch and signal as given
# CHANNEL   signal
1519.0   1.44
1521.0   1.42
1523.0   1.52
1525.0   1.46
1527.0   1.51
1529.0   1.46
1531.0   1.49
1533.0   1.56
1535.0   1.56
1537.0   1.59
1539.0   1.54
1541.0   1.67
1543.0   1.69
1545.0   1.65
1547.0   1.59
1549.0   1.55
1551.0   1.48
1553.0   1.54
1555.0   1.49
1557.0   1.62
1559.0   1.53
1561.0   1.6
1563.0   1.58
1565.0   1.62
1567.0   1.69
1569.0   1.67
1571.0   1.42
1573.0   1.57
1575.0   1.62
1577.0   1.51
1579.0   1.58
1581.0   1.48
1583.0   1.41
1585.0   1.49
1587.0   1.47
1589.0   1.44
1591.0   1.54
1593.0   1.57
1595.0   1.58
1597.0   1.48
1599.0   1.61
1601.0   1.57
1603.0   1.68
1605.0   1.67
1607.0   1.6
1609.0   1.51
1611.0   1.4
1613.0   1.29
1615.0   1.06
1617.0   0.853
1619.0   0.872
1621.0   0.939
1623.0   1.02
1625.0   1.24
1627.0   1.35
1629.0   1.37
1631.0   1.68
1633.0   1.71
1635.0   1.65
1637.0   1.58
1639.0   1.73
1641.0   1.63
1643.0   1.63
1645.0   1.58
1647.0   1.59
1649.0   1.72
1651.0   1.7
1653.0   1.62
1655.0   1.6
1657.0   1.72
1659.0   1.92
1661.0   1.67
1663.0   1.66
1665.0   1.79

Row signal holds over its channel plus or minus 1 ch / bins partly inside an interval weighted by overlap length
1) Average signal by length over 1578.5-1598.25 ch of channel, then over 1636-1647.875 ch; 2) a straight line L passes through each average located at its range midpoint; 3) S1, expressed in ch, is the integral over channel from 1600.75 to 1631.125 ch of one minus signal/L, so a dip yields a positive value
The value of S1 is 5.1 ch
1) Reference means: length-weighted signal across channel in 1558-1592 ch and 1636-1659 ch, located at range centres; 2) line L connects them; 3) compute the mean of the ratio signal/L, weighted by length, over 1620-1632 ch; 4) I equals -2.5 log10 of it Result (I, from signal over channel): 0.27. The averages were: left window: 1.54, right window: 1.66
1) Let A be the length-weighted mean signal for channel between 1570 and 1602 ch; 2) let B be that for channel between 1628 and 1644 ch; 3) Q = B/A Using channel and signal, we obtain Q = 1.1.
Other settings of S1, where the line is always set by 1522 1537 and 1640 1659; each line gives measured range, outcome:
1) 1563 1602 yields 0.82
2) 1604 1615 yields 1.06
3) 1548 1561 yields 0.03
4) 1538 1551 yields -0.62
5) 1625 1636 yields 0.75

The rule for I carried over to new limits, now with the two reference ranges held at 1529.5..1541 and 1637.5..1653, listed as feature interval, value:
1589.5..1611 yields 0.028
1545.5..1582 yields 0.010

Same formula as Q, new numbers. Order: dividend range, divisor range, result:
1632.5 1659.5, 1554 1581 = 1.06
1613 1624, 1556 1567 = 0.61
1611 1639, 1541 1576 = 0.82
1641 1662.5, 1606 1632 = 1.34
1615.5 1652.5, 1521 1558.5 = 0.92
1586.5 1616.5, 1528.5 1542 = 0.96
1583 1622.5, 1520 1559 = 0.90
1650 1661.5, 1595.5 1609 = 1.07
